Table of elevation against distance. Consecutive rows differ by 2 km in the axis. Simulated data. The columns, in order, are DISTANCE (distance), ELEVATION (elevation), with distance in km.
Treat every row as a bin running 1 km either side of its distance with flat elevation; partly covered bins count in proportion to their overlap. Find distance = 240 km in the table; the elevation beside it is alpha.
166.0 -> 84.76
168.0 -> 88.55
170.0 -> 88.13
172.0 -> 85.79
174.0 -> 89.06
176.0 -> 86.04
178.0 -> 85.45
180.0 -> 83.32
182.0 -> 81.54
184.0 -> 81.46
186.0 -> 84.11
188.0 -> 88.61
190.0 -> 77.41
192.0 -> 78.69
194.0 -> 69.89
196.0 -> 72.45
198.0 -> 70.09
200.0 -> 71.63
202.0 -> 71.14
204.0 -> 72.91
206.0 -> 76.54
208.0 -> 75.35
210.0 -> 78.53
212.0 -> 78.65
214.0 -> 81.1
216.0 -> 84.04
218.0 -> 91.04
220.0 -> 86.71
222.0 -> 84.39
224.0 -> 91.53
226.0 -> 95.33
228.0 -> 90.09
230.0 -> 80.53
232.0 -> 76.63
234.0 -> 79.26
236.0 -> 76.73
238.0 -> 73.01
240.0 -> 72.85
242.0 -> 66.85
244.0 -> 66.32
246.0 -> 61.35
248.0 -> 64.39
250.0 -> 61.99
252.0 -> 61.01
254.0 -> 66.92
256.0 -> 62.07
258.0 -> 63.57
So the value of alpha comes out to 72.85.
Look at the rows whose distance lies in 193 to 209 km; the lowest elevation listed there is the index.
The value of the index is 69.89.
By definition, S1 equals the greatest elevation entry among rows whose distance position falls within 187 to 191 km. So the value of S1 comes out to 88.61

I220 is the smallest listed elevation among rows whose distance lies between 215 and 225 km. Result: 84.04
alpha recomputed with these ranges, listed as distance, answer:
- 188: 88.61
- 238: 73.01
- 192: 78.69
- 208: 75.35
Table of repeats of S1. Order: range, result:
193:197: 72.45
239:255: 72.85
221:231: 95.33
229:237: 80.53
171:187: 89.06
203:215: 81.1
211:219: 91.04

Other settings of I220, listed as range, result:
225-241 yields 72.85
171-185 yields 81.46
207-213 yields 75.35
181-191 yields 77.41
